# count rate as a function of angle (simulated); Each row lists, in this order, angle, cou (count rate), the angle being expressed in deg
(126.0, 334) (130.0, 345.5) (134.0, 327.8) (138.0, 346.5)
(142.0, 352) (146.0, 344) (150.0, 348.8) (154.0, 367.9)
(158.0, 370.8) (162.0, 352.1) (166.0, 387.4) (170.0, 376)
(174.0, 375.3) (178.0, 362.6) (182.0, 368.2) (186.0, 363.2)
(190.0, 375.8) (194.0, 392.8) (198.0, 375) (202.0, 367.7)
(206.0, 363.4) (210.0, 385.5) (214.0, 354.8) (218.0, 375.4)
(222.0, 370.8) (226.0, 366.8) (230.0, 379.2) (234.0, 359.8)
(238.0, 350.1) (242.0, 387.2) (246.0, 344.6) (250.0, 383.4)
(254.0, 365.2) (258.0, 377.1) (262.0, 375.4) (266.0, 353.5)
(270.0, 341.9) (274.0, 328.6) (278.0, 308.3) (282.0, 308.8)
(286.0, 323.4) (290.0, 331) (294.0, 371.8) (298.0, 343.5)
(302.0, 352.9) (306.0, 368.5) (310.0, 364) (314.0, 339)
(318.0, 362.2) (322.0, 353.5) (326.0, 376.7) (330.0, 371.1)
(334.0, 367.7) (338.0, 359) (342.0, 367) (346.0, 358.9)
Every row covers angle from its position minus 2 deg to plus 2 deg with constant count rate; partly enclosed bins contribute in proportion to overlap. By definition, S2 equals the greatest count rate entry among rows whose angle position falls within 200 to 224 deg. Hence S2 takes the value 385.5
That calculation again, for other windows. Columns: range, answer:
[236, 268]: 387.2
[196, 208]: 375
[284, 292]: 331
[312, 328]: 376.7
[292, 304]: 371.8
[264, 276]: 353.5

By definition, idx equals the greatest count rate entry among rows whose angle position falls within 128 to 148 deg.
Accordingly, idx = 352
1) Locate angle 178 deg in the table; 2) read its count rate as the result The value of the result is 362.6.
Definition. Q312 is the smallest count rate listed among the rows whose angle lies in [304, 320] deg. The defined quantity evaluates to 339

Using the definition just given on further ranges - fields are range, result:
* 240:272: 341.9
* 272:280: 308.3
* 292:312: 343.5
